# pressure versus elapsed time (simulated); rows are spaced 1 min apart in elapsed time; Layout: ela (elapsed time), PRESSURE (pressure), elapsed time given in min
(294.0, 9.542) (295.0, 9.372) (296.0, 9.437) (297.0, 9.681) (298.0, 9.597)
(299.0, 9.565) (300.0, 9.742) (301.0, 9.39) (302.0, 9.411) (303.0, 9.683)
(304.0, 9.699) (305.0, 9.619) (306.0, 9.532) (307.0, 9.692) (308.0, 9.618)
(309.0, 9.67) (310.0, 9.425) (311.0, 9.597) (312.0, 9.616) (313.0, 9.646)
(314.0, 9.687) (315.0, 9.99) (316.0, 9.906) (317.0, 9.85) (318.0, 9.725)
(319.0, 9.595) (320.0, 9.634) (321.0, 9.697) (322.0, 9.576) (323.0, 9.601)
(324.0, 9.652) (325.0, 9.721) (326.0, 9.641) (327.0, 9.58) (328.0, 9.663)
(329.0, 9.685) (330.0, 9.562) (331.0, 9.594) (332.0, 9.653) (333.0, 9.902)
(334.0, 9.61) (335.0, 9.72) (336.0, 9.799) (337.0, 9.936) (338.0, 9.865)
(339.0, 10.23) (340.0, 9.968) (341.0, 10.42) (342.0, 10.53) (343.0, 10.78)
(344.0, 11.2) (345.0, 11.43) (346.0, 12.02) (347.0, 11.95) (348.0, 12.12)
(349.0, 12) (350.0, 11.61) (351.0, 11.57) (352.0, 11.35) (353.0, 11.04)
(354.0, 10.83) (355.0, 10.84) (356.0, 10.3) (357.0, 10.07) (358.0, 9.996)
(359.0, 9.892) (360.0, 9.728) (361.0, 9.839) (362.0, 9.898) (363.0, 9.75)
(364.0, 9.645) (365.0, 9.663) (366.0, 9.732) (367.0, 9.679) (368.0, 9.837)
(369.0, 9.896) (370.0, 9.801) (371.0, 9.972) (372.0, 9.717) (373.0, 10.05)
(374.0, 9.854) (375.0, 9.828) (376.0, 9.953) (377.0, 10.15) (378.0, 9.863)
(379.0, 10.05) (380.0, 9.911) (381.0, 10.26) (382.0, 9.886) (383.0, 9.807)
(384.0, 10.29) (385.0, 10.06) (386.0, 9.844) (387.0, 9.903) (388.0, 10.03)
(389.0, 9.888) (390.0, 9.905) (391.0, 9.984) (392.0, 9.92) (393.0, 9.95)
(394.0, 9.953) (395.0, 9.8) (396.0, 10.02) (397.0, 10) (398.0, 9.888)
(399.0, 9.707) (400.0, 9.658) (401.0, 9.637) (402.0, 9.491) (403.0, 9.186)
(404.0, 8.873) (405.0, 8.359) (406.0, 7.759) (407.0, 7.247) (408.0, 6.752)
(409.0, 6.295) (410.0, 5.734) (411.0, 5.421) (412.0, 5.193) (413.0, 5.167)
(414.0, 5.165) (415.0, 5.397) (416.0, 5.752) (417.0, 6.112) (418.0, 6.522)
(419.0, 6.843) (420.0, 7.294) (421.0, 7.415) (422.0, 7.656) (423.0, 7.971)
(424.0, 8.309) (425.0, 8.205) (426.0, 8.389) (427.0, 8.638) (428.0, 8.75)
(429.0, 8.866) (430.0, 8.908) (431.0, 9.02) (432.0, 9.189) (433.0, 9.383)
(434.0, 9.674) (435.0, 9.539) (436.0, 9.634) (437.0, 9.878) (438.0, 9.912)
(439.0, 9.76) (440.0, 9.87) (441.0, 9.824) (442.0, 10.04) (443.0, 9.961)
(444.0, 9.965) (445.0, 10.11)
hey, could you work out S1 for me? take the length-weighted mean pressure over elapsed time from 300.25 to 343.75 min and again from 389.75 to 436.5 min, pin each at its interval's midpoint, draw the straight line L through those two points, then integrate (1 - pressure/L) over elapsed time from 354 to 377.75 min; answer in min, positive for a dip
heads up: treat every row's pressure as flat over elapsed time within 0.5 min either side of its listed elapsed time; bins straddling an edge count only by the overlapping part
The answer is -2.4 min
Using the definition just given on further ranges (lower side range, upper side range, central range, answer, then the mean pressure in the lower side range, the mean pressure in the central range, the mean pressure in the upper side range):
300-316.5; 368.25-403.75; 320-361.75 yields -2.5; 9.64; 10.3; 9.88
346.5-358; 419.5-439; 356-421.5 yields 7.5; 11.2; 8.95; 8.8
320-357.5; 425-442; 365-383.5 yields 0.2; 10.4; 9.9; 9.32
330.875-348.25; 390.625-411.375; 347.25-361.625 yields -1.1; 10.5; 10.8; 8.76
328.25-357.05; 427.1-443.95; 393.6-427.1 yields 7.1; 10.6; 7.74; 9.5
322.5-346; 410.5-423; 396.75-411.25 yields -3.0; 10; 8.29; 6.23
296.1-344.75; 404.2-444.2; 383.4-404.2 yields -3.2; 9.78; 9.82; 7.99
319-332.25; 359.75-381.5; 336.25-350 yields -1.7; 9.63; 11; 9.87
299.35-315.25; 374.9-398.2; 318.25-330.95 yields 0.1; 9.62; 9.63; 9.97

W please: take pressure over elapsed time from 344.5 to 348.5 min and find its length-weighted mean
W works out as 11.9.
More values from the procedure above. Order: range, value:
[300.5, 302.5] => 9.4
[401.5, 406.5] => 8.73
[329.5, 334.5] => 9.66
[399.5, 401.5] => 9.65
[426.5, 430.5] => 8.79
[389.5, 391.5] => 9.94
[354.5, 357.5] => 10.4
